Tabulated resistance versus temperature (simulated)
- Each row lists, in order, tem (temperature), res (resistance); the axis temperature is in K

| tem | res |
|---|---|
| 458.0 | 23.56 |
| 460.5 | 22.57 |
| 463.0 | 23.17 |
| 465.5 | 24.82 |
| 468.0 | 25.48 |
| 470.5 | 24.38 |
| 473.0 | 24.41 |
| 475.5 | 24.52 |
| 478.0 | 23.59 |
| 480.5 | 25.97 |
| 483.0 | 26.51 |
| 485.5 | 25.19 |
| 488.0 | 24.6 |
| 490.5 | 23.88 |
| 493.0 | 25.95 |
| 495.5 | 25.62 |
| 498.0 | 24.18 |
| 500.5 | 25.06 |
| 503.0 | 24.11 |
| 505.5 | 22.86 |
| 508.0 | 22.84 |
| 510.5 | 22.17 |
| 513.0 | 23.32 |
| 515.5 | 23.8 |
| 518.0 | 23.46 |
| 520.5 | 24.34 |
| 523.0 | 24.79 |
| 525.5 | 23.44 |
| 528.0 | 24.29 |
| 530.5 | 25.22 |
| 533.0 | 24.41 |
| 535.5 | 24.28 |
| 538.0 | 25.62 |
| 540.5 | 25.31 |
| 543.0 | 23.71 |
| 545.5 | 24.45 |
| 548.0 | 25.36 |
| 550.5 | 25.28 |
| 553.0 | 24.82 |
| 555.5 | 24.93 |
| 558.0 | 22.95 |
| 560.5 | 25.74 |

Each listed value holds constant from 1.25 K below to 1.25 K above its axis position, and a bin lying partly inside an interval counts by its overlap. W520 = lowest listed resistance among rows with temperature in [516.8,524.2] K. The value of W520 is 23.46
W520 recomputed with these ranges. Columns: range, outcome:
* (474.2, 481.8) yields 23.59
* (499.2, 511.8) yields 22.17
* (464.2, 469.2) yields 24.82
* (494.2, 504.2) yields 24.11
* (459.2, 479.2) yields 22.57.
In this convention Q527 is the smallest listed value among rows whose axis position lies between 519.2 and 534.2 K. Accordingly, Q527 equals 23.44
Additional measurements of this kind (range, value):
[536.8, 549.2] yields 23.71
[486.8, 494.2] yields 23.88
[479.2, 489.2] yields 24.6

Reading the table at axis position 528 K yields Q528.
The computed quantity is 24.29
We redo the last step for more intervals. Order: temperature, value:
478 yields 23.59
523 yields 24.79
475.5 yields 24.52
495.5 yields 25.62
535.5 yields 24.28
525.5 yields 23.44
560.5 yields 25.74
